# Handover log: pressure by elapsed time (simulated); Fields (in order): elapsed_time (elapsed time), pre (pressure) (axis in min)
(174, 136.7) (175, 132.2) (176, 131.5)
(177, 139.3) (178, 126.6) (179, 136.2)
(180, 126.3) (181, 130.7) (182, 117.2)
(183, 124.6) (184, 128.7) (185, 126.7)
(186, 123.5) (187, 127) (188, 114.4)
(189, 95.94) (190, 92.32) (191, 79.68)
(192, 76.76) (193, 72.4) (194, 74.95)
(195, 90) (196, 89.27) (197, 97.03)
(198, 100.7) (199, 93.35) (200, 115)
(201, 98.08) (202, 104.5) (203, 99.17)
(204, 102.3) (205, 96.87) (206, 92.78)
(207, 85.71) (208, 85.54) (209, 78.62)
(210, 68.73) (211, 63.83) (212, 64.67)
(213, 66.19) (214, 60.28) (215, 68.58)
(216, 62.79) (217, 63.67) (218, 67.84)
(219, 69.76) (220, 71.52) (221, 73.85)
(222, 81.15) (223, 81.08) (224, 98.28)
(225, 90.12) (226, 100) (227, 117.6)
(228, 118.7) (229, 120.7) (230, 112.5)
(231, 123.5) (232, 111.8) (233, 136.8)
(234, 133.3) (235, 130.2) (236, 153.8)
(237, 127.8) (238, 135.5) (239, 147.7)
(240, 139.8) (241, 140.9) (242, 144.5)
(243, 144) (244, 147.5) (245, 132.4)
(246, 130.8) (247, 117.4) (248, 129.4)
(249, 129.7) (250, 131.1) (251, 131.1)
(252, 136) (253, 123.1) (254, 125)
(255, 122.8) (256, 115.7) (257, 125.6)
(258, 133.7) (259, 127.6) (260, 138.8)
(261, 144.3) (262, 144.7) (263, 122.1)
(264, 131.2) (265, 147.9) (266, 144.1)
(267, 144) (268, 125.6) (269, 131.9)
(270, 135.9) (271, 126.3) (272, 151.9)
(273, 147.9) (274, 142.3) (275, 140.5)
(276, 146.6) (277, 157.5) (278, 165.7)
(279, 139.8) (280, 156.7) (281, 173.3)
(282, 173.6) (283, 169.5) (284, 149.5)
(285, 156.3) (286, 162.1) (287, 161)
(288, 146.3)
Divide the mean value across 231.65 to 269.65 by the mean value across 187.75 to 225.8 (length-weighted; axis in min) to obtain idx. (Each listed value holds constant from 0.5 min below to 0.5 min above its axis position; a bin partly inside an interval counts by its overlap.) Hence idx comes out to 1.60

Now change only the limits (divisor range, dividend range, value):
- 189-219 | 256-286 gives 1.74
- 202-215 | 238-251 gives 1.68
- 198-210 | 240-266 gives 1.40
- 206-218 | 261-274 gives 1.95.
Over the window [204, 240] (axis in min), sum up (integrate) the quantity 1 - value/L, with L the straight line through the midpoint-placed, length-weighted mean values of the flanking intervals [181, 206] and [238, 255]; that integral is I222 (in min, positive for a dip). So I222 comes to 7.1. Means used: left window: 102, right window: 134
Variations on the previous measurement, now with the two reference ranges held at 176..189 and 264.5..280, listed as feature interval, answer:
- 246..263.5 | 1.4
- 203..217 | 5.8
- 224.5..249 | 1.4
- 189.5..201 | 3.5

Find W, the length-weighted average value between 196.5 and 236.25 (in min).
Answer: 93.6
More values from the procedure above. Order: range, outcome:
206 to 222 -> 71.2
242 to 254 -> 132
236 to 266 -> 134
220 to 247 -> 121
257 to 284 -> 144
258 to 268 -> 137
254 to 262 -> 130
